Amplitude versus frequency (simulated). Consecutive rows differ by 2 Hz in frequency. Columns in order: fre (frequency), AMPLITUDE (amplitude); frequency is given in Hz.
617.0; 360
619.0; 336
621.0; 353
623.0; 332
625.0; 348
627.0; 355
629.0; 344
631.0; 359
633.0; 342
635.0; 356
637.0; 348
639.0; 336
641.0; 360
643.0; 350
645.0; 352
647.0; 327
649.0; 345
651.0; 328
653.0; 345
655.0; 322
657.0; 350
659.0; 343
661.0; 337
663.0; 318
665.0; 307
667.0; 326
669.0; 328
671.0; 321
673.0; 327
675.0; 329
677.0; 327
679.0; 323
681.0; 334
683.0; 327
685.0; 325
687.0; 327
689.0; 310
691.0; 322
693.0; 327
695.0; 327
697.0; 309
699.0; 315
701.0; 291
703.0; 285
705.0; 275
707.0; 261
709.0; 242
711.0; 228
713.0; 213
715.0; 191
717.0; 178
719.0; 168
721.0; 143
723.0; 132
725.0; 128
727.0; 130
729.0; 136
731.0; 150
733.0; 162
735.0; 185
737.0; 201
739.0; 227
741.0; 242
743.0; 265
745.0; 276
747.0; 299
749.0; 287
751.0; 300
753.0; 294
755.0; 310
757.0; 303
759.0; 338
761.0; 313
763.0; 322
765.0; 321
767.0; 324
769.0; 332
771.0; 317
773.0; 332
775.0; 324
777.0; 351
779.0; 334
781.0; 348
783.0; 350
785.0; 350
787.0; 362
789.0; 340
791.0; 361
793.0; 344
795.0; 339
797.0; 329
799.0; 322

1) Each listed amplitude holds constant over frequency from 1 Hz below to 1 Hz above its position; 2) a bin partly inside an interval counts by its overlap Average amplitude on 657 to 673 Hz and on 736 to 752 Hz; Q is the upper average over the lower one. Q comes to 0.80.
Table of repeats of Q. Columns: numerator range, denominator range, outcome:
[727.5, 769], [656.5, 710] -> 0.83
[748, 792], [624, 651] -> 0.94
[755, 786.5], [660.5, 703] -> 1.03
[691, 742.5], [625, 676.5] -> 0.65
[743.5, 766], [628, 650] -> 0.88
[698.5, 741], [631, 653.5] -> 0.58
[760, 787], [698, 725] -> 1.51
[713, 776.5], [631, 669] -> 0.73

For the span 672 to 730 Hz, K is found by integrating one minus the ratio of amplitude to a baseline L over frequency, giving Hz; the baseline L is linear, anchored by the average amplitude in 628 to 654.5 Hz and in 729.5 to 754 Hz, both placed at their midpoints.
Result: 5.3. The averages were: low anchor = 345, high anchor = 239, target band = 260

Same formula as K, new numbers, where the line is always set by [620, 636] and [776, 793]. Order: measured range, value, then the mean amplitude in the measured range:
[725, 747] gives 9.46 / 199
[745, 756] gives 1.67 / 296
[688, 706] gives 2.17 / 307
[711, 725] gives 7.10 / 172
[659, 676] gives 1.15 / 325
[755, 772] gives 1.39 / 321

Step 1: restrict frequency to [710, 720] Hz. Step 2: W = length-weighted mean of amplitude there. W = 196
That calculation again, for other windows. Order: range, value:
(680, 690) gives 325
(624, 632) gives 352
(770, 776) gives 324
